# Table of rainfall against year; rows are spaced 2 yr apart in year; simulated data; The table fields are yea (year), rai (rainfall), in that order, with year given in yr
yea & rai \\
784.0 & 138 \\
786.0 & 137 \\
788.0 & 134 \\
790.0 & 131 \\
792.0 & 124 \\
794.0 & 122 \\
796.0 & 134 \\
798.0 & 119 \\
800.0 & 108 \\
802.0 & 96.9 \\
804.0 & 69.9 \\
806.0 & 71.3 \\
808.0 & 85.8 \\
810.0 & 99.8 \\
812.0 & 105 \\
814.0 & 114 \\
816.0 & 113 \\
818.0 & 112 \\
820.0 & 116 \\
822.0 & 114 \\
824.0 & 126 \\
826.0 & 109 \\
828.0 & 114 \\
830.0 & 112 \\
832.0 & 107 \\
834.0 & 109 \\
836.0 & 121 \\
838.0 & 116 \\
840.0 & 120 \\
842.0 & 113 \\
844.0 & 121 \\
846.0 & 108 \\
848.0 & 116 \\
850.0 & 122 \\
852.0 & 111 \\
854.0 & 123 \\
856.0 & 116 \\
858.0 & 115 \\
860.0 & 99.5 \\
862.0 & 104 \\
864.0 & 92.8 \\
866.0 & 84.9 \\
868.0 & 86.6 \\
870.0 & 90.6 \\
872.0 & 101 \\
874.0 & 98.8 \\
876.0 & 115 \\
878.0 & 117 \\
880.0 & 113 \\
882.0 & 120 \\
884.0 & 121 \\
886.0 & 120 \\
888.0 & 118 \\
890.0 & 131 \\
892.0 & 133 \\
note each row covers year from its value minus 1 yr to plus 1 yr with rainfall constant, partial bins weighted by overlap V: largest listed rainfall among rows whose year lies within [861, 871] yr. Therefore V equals 104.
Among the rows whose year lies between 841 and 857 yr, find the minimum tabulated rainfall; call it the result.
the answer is 108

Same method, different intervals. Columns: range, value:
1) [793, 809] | 69.9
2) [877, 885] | 113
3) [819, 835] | 107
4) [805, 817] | 71.3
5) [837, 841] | 116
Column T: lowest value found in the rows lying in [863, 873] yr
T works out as 84.9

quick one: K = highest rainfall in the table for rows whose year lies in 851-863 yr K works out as 123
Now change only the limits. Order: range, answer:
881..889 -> 121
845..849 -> 116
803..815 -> 114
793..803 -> 134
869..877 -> 115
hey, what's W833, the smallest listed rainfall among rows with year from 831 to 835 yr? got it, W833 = 107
